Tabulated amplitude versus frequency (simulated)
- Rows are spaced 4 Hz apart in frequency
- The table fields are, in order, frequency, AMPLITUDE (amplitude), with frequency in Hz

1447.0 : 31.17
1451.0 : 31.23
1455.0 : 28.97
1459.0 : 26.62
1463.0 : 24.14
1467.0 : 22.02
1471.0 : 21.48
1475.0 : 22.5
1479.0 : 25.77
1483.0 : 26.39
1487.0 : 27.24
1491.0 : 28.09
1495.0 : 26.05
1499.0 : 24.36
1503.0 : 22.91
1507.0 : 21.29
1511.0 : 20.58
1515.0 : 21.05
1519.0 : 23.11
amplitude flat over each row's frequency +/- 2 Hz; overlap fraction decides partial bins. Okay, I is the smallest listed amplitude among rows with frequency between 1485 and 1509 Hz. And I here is 21.29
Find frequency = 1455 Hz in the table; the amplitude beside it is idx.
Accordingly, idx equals 28.97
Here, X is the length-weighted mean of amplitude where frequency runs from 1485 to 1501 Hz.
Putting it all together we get 26.4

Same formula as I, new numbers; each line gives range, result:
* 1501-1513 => 20.58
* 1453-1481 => 21.48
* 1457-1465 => 24.14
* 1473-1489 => 22.5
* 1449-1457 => 28.97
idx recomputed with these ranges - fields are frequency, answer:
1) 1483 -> 26.39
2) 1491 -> 28.09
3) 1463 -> 24.14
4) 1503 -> 22.91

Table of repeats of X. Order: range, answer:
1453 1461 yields 27.8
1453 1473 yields 24.6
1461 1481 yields 23.2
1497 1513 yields 22.3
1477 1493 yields 26.9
